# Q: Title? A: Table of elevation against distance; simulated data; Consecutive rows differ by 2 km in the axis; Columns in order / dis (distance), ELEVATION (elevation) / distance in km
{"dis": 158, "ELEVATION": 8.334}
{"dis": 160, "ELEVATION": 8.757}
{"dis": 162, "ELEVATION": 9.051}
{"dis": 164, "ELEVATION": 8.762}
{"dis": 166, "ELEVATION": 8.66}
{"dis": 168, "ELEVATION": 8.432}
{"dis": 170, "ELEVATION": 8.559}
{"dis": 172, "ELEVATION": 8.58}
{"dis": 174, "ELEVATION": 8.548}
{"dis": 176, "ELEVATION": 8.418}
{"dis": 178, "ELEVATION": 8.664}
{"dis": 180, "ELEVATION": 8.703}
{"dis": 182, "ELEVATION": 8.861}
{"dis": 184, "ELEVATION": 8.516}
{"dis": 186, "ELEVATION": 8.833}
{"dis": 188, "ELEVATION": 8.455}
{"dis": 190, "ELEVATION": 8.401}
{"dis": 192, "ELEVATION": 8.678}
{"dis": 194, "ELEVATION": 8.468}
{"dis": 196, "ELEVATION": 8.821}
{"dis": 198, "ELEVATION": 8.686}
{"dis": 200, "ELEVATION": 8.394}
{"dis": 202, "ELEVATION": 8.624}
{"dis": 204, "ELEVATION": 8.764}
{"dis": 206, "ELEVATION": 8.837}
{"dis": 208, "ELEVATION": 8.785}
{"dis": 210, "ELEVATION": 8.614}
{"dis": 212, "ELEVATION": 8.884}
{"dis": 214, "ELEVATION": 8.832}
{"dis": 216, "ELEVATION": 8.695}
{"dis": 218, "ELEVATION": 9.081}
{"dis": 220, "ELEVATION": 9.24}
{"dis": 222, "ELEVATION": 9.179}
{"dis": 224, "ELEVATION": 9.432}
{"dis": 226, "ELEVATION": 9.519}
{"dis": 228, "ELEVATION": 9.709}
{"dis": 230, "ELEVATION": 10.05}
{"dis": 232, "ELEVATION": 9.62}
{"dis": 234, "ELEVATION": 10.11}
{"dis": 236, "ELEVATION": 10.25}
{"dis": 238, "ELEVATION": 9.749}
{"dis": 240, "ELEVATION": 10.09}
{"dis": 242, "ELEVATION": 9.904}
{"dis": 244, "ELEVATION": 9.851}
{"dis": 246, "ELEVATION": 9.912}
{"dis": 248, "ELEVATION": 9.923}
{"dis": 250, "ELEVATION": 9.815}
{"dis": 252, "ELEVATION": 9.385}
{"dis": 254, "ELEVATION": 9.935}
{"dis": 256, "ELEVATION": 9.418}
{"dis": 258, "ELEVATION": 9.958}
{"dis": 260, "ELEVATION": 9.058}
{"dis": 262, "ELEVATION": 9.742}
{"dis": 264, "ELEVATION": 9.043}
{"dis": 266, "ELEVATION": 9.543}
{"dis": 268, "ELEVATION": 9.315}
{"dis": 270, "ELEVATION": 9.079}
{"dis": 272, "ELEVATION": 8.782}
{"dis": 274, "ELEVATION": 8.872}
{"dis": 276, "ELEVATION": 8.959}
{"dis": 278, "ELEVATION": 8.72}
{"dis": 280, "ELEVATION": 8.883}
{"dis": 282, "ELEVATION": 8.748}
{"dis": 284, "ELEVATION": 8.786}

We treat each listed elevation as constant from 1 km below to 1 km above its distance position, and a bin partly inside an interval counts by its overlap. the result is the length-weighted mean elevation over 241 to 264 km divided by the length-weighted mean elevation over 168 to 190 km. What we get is 1.13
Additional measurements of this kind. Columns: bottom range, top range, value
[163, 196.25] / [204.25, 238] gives 1.08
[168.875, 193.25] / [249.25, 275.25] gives 1.09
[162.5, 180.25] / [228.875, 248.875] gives 1.16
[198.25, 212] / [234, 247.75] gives 1.15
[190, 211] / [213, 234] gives 1.08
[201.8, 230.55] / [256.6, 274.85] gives 1.02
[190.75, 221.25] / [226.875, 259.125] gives 1.12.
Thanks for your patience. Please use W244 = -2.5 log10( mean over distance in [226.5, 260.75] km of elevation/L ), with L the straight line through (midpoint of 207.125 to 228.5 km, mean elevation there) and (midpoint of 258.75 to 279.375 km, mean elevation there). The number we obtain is -0.08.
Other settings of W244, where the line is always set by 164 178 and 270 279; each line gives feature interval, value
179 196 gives 0.00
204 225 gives -0.03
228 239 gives -0.14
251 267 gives -0.08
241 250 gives -0.13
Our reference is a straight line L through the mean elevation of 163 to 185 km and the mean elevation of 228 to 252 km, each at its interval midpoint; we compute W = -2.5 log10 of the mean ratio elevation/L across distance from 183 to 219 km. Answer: 0.05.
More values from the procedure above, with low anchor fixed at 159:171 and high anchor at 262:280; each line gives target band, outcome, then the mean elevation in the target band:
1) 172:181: 0.02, 8.58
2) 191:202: 0.03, 8.61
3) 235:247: -0.11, 9.96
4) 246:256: -0.09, 9.74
